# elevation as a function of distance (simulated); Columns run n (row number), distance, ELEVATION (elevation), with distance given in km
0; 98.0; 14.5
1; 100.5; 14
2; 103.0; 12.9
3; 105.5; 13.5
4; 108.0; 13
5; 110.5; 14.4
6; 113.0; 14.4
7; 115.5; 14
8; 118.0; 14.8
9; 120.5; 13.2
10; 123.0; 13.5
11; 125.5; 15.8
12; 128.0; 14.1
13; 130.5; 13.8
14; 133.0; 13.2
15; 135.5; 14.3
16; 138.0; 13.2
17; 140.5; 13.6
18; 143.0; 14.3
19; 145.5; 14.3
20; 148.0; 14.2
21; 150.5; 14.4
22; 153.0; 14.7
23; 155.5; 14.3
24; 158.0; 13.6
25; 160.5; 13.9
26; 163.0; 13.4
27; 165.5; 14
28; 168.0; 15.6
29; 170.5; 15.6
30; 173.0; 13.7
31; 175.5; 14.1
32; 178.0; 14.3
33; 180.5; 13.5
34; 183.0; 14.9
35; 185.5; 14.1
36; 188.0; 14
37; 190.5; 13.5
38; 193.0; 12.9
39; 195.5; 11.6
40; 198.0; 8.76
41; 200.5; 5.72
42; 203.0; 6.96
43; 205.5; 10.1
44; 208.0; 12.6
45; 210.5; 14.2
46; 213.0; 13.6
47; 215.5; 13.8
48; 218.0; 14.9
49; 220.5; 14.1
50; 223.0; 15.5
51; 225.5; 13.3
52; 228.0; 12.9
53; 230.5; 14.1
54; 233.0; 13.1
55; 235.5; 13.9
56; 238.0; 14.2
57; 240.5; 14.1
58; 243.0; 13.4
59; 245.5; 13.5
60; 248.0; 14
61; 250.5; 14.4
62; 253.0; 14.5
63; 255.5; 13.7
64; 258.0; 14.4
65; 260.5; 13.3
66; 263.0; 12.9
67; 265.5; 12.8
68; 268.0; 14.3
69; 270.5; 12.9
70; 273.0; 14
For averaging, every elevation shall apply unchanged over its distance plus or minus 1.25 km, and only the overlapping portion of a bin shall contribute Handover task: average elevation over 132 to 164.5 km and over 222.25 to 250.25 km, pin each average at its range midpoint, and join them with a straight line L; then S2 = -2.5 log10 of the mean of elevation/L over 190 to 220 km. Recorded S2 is 0.20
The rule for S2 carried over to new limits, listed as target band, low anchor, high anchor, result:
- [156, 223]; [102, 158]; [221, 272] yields 0.068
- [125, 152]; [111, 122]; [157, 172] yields 0.012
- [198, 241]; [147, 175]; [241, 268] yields 0.107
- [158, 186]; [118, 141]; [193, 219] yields -0.148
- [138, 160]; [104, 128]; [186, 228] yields -0.055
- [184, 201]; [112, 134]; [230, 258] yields 0.184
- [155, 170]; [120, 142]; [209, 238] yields -0.023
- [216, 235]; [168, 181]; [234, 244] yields 0.002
